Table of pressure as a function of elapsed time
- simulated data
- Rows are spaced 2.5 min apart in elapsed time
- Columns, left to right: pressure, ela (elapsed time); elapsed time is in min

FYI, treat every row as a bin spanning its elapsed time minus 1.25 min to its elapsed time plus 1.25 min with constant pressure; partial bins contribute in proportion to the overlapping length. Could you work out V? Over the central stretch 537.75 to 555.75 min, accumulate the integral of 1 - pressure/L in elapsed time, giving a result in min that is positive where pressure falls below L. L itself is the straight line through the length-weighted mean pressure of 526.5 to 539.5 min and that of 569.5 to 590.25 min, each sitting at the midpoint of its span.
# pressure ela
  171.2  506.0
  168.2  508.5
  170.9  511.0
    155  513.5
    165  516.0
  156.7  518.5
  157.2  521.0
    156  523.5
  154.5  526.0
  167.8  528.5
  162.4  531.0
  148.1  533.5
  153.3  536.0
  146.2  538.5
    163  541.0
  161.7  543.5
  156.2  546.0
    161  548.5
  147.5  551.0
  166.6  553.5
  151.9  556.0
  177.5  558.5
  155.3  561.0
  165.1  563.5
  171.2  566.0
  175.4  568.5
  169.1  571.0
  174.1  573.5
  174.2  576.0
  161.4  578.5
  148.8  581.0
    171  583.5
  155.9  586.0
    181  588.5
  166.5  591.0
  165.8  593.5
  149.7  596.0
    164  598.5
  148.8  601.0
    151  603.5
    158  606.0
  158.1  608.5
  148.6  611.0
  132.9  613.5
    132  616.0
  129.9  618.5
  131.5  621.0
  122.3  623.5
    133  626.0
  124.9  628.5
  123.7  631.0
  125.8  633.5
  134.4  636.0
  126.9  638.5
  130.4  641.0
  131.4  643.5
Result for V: 0.2 min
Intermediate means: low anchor 156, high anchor 167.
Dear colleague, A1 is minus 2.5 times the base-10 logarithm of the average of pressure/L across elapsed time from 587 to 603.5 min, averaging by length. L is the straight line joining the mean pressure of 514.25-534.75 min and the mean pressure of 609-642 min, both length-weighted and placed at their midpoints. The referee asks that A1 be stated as -0.16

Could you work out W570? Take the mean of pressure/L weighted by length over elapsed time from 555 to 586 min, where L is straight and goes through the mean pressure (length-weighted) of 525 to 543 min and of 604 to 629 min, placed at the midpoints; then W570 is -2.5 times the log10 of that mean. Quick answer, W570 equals -0.12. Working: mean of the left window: 157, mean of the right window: 138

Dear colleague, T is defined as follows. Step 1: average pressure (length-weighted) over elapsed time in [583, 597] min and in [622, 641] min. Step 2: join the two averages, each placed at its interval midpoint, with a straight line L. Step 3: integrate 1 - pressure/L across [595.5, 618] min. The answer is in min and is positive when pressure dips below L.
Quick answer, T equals 0.2 min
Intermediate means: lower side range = 165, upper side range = 128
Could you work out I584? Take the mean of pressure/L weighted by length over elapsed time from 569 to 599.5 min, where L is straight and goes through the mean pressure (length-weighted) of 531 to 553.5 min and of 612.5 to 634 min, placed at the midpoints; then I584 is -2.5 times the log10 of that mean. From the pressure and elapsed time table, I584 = -0.17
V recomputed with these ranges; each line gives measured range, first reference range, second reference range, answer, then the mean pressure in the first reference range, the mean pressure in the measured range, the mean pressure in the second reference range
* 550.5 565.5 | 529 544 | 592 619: -0.8 min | 156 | 162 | 150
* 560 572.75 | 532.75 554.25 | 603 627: -1.5 min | 156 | 168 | 139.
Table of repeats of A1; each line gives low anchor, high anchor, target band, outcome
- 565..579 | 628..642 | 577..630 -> 0.00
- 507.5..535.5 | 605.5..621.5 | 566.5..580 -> -0.14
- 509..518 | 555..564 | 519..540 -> 0.05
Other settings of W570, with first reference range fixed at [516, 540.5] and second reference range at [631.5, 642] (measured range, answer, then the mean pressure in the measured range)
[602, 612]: -0.13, 154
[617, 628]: 0.03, 129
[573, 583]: -0.14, 164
